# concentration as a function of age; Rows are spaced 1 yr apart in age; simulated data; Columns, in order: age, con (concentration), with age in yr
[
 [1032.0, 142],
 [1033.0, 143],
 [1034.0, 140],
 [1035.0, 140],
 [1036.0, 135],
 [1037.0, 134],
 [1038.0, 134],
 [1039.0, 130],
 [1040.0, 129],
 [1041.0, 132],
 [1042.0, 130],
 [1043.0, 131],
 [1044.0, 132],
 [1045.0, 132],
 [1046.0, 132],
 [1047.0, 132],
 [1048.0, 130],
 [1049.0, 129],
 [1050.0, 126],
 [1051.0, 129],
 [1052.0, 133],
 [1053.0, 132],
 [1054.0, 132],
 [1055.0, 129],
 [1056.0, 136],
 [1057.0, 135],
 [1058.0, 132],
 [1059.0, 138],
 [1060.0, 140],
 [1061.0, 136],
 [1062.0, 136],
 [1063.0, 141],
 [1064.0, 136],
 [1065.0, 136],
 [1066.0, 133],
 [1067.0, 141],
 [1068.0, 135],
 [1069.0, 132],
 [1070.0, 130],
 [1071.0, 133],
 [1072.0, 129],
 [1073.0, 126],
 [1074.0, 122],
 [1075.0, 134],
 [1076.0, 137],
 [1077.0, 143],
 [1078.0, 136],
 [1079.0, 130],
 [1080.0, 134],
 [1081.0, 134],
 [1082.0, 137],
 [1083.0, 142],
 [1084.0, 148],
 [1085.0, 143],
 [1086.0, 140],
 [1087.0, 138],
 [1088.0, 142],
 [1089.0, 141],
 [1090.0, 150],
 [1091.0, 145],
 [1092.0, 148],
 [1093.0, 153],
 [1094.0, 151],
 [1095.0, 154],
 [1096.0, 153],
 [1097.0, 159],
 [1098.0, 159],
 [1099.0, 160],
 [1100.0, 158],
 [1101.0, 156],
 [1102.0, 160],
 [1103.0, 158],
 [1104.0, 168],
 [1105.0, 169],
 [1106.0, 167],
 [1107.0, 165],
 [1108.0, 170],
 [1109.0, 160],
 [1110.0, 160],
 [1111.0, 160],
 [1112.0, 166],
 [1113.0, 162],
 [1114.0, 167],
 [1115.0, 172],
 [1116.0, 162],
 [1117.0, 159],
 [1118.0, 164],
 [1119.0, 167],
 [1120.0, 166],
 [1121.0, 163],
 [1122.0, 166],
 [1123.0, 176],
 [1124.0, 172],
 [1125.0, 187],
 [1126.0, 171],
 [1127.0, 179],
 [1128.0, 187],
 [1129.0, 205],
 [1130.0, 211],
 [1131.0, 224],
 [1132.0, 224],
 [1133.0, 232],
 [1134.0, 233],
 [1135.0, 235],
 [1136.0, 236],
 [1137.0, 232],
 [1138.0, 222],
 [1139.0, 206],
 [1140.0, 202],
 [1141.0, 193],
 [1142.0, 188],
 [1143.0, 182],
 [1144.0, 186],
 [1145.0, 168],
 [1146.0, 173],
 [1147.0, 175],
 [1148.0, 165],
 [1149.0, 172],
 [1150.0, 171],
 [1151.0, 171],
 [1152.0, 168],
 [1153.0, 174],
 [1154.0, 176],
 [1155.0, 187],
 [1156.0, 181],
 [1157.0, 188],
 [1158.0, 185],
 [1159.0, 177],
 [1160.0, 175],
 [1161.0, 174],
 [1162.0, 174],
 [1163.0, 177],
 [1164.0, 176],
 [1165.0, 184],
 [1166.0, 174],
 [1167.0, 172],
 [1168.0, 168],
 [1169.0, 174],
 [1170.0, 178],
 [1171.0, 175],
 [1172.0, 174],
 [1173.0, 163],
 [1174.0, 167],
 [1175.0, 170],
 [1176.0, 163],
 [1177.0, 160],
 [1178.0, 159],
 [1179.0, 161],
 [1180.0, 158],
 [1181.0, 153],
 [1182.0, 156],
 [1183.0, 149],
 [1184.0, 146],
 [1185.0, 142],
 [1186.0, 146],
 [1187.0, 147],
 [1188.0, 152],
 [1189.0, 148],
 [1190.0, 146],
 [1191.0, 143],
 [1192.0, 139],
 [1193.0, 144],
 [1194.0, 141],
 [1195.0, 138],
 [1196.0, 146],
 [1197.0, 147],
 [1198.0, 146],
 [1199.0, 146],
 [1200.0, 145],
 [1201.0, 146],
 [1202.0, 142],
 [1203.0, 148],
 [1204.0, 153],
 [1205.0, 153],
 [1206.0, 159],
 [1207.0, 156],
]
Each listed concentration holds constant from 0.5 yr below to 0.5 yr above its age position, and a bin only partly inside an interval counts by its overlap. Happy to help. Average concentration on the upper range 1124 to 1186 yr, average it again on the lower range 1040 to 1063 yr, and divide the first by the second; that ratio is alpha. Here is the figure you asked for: 1.37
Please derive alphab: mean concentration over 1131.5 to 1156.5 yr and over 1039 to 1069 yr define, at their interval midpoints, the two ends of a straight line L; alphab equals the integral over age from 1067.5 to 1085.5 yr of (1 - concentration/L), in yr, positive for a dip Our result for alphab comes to 1.7 yr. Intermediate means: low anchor 133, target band 135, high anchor 194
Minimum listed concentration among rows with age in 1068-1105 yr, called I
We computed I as 122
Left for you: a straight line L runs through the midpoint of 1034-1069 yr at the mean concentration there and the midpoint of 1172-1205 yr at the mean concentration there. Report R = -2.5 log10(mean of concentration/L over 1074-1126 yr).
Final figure -0.11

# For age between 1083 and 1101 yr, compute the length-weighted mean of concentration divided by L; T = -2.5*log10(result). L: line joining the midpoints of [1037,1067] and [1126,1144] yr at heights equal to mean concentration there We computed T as 0.14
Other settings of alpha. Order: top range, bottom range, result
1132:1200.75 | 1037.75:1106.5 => 1.23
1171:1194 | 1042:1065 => 1.16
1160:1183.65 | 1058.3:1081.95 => 1.25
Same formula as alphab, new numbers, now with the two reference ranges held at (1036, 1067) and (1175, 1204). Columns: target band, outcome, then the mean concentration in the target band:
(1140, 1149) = -2.3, 180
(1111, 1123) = -2.1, 165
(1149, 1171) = -4.6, 176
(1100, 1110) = -1.7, 163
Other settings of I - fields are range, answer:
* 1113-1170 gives 159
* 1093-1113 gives 151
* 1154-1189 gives 142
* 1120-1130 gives 163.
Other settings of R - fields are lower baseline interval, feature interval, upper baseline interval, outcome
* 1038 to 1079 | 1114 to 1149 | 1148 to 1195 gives -0.233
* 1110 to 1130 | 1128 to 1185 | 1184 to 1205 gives -0.146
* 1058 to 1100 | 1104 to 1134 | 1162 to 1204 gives -0.208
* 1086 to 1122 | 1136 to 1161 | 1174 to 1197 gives -0.197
